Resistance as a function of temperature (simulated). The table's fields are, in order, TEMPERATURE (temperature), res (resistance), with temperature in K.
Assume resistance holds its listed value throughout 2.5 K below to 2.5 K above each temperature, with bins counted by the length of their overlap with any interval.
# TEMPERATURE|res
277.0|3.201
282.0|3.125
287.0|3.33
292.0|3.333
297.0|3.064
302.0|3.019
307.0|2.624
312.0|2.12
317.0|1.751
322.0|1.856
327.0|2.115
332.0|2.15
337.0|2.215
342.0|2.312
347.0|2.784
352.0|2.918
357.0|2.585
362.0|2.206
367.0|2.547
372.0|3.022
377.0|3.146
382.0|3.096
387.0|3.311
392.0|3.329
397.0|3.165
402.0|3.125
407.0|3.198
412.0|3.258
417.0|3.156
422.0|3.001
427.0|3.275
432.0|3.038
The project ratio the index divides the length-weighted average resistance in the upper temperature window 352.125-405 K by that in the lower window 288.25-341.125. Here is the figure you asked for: 1.21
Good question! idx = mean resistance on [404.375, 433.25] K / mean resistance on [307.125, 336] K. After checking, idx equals 1.53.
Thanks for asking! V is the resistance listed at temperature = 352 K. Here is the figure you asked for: 2.918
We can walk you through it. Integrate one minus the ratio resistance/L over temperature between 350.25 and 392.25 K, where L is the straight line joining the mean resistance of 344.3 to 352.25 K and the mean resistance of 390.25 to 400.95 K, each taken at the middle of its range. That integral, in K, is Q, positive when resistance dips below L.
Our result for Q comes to 1.9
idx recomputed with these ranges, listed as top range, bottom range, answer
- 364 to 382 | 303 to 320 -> 1.31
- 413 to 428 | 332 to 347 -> 1.35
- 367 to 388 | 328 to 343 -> 1.39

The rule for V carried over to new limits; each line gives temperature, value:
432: 3.038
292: 3.333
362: 2.206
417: 3.156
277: 3.201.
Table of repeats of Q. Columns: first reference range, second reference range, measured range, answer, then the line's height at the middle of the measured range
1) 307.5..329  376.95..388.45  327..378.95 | 1.6 K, 2.64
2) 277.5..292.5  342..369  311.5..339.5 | 8.1 K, 2.86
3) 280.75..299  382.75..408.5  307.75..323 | 5.8 K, 3.22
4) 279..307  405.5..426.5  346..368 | 3.8 K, 3.14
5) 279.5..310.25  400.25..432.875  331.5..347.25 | 3.9 K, 3.09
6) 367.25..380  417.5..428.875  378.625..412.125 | -1.7 K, 3.05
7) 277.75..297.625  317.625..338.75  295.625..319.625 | 1.7 K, 2.65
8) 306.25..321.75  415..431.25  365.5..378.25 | -1.3 K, 2.63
